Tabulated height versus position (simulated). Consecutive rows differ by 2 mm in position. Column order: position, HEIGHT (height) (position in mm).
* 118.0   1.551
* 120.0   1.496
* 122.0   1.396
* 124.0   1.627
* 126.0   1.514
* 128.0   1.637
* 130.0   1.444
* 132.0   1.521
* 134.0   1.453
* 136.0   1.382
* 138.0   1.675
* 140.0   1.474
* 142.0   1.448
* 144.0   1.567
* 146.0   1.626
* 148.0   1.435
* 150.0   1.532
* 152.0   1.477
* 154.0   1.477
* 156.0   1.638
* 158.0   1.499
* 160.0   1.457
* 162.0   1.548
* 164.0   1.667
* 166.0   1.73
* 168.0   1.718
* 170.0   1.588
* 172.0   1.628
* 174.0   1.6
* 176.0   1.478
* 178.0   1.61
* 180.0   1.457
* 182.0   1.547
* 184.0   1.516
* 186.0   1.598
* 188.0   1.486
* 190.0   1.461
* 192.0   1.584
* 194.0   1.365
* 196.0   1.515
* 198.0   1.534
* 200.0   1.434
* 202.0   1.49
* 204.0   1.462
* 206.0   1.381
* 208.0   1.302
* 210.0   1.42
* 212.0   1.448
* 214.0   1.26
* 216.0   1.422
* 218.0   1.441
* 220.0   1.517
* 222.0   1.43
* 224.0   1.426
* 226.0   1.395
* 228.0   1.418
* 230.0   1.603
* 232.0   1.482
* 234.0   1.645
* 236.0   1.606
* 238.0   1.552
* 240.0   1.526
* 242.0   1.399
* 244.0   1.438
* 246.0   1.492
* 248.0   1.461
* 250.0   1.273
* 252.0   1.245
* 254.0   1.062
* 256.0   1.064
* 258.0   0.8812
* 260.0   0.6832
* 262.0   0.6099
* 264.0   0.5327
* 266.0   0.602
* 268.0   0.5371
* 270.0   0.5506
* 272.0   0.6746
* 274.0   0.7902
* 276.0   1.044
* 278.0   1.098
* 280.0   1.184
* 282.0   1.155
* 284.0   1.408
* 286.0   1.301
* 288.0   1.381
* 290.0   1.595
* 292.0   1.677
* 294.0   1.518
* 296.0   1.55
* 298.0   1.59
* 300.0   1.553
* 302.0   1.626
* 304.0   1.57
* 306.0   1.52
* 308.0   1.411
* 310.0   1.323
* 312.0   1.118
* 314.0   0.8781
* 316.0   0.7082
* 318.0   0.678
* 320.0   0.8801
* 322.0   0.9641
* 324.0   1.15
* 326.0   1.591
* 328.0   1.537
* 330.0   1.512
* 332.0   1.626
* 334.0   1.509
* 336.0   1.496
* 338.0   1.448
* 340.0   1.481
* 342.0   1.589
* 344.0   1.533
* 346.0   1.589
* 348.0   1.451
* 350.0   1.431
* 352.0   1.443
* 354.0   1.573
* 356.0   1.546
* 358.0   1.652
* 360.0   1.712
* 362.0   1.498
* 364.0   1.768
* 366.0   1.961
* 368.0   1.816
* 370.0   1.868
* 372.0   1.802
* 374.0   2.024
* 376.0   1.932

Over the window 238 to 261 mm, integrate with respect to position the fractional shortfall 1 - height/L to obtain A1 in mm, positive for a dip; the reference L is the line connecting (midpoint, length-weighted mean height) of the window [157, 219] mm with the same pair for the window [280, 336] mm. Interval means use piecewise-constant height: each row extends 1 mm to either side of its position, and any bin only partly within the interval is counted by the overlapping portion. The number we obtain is 2.9 mm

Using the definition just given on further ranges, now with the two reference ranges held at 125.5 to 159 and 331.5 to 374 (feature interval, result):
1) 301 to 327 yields 6.7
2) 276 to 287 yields 2.6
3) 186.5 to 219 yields 2.2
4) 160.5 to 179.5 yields -1.0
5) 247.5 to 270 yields 10.0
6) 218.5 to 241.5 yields 0.8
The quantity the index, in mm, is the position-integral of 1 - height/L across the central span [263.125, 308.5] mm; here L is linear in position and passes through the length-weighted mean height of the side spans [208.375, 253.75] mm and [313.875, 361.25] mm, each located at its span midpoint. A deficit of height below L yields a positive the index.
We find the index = 6.4 mm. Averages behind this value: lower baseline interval 1.44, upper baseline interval 1.38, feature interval 1.21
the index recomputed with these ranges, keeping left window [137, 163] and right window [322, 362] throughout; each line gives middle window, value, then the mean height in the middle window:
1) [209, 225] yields 1.0 mm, 1.42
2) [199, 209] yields 0.7 mm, 1.41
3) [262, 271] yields 5.7 mm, 0.562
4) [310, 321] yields 4.5 mm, 0.895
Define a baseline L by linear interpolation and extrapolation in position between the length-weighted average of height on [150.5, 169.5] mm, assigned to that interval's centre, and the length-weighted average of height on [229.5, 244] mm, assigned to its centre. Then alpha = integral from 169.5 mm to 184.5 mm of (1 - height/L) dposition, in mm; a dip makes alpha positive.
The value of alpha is 0.1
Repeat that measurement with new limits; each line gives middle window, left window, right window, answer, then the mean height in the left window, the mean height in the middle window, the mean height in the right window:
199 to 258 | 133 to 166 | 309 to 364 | 2.3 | 1.53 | 1.41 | 1.37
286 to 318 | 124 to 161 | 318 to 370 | 2.7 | 1.52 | 1.38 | 1.5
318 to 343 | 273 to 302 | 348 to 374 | 2.9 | 1.36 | 1.37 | 1.68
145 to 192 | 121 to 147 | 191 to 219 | -2.5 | 1.52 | 1.56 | 1.43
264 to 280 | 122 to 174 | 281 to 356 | 7.4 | 1.55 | 0.769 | 1.39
